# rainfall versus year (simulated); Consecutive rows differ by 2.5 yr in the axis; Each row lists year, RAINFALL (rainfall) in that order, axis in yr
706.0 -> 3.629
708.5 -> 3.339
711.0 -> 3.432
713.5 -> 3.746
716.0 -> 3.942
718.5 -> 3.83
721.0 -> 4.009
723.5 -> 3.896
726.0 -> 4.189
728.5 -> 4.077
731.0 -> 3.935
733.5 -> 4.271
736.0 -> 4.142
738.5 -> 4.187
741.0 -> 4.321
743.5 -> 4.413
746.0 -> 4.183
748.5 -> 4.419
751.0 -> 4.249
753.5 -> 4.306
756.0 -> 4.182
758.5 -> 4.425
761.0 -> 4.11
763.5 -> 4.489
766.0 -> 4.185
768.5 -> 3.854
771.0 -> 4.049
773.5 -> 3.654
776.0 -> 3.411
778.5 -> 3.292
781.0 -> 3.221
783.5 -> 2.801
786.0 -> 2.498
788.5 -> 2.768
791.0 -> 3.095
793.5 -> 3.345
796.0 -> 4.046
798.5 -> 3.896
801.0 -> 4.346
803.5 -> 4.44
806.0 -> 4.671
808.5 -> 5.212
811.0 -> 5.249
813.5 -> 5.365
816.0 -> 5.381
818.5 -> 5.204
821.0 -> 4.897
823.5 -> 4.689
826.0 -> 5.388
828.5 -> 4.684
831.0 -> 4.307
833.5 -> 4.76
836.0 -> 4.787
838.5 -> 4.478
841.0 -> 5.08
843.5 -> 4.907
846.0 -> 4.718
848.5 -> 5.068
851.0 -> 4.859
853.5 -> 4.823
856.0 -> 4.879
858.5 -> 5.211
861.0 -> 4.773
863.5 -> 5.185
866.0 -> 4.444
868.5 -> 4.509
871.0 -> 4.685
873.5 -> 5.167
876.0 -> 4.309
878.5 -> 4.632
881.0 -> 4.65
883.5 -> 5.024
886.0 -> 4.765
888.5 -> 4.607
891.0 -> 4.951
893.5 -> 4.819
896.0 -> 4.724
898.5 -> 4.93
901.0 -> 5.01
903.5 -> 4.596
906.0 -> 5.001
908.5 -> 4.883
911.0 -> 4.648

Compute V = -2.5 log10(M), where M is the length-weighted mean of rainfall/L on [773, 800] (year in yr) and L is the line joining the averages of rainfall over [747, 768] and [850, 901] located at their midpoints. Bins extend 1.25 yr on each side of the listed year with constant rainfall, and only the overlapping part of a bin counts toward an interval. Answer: 0.32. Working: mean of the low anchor 4.28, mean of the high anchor 4.8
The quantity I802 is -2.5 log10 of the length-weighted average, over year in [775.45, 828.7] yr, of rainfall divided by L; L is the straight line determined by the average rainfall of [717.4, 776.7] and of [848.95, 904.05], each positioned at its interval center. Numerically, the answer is 0.06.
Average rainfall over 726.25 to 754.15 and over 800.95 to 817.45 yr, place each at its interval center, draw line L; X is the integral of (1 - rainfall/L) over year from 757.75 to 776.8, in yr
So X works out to 2.1 yr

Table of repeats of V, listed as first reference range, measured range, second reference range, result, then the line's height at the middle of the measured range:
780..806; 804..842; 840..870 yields -0.189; 4.17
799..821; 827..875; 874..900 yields 0.008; 4.84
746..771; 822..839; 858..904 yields -0.043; 4.56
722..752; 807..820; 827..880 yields -0.152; 4.57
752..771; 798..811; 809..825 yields 0.072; 4.93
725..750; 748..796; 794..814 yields 0.186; 4.4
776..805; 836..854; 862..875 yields -0.109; 4.38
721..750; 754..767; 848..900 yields 0.002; 4.29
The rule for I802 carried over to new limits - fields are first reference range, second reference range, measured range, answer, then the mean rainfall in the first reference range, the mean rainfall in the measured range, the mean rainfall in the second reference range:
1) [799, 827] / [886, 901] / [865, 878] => 0.053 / 4.95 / 4.63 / 4.82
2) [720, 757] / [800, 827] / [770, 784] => 0.318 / 4.19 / 3.43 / 4.99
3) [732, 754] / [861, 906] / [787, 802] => 0.247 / 4.27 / 3.55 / 4.77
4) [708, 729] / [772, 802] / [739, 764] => -0.191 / 3.84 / 4.3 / 3.36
